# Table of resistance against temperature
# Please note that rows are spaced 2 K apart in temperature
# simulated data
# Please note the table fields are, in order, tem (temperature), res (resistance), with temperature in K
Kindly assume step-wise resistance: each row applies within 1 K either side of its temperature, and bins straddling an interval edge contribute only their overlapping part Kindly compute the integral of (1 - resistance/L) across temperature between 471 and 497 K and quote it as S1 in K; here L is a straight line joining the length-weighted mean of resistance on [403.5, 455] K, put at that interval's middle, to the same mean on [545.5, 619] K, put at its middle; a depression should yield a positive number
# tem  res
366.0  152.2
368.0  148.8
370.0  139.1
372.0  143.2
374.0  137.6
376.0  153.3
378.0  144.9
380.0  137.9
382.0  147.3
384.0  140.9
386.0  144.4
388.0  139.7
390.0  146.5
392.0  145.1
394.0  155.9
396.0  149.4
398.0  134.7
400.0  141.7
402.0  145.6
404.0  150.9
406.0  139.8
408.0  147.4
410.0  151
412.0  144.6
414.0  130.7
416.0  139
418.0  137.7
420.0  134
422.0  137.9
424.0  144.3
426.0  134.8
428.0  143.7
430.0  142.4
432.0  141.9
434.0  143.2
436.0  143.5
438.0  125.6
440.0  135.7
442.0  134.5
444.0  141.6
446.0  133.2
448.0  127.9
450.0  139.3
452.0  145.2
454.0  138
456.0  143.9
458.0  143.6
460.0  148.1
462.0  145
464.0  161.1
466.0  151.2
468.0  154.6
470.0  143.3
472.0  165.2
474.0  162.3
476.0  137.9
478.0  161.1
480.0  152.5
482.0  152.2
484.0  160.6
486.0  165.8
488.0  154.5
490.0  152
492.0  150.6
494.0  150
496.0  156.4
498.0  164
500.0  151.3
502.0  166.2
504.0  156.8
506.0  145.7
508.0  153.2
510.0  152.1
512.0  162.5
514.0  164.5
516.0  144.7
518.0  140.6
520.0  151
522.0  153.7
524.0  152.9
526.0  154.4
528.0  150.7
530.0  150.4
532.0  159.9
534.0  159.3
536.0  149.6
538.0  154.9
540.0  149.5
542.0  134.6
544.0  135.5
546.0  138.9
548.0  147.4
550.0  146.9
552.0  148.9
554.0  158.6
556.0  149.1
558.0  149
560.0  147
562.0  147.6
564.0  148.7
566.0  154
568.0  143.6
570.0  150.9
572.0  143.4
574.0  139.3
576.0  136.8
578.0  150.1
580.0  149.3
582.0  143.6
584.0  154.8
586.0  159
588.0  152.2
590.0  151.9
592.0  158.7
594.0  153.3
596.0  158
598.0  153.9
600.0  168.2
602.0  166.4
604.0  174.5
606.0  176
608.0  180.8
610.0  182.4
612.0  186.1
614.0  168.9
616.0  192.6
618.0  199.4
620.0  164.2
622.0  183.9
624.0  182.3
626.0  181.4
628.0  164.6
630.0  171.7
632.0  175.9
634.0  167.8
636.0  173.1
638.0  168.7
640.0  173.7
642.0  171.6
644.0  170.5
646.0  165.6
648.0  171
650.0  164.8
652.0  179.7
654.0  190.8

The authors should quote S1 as -1.7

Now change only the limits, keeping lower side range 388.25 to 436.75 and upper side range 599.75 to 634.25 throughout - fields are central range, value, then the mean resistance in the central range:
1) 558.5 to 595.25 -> 4.6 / 149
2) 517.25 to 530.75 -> 0.9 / 151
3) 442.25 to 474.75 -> 1.0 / 146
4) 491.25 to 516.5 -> 0.4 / 155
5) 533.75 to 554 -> 2.3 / 147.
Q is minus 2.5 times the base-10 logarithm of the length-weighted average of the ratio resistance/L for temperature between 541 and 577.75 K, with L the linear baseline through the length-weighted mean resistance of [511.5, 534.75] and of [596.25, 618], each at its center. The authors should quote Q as 0.12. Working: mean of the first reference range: 153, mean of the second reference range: 176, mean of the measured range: 146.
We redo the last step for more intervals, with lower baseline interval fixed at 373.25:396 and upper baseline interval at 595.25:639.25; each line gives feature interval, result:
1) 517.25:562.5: 0.11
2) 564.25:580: 0.16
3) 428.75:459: 0.10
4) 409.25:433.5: 0.07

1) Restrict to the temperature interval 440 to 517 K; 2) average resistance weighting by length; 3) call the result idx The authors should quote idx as 151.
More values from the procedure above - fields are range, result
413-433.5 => 139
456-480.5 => 152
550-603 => 151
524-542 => 152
